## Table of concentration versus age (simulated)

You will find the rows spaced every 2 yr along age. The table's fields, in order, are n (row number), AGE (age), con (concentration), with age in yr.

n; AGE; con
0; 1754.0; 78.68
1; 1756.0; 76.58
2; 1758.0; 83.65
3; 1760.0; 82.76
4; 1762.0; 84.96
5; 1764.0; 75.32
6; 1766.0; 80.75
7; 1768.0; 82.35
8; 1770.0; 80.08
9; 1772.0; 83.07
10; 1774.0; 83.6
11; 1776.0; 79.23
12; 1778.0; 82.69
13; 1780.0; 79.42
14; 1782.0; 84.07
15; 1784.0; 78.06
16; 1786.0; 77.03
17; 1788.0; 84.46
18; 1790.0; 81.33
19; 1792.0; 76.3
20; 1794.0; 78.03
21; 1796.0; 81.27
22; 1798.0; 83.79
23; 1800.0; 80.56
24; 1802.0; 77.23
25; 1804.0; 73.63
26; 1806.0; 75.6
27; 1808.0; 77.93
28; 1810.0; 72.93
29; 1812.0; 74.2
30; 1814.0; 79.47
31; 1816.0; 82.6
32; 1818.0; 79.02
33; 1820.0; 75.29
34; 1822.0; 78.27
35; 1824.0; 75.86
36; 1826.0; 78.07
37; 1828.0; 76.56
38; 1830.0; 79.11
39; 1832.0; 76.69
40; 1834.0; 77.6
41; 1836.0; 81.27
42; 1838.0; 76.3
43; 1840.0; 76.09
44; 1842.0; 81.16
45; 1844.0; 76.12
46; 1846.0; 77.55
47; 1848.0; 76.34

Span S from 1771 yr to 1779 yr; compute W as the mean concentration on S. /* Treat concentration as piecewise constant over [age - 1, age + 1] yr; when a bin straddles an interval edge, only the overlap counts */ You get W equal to 82.1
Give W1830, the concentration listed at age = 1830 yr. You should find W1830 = 79.11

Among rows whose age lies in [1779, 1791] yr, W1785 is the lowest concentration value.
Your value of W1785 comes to 77.03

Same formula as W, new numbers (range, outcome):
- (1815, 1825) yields 78.2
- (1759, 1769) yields 81.2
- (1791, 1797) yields 78.5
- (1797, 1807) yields 78.2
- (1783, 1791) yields 80.2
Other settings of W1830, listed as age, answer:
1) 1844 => 76.12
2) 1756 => 76.58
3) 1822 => 78.27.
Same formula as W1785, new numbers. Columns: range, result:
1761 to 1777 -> 75.32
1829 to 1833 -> 76.69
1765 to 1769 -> 80.75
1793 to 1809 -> 73.63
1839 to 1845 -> 76.09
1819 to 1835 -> 75.29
